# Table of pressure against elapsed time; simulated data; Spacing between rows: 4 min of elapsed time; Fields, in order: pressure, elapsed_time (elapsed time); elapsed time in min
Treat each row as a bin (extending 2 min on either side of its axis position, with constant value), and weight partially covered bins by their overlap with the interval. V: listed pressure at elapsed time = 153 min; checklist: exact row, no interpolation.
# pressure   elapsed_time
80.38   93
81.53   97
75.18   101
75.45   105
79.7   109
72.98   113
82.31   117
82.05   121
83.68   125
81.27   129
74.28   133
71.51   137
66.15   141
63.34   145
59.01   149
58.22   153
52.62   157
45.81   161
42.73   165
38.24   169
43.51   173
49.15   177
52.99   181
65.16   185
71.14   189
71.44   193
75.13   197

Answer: 58.22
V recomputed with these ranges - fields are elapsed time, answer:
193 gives 71.44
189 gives 71.14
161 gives 45.81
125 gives 83.68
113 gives 72.98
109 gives 79.7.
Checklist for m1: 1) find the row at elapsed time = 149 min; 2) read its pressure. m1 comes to 59.01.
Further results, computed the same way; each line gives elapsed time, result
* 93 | 80.38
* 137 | 71.51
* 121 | 82.05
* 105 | 75.45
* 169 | 38.24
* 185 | 65.16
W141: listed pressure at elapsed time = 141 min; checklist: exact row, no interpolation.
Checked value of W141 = 66.15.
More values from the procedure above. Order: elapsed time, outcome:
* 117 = 82.31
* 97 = 81.53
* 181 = 52.99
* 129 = 81.27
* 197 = 75.13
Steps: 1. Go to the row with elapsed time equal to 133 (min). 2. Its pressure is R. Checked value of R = 74.28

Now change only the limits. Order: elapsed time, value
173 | 43.51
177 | 49.15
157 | 52.62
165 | 42.73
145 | 63.34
